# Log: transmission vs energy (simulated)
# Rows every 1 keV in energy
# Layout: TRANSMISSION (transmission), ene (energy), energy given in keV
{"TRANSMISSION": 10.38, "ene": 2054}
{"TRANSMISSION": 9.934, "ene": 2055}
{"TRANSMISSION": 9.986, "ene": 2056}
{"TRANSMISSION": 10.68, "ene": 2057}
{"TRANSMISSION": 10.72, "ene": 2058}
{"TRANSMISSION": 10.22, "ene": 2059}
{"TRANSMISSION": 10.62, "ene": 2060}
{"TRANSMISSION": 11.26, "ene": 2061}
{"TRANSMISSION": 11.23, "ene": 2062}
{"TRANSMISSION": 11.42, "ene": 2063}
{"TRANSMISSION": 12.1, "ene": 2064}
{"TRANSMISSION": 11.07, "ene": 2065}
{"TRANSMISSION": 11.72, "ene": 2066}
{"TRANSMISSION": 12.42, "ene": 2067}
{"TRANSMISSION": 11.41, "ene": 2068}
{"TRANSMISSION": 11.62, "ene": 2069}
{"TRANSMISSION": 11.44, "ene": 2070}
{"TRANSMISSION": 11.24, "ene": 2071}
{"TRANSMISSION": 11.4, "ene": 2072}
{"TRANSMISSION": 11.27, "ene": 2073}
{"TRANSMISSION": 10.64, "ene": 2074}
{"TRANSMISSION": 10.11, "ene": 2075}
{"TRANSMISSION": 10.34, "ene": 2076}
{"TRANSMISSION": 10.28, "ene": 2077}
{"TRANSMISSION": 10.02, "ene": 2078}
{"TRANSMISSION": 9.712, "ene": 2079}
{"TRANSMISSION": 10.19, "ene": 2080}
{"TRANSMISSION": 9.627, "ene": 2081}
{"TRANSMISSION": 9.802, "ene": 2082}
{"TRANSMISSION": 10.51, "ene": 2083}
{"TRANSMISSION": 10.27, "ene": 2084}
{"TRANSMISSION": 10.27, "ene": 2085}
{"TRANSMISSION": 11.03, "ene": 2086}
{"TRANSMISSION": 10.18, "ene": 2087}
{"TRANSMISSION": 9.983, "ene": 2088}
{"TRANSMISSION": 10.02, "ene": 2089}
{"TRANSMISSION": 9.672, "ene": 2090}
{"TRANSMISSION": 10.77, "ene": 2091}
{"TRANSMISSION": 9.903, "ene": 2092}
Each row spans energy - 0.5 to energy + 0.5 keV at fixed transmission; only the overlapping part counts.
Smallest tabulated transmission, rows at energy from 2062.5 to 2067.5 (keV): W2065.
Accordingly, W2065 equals 11.07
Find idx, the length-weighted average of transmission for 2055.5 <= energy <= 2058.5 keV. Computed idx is 10.5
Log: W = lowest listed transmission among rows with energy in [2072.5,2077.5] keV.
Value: 10.11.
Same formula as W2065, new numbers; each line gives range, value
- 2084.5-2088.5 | 9.983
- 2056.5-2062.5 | 10.22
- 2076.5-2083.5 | 9.627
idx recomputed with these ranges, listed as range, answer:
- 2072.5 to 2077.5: 10.5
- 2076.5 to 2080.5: 10.1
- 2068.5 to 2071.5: 11.4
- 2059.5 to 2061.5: 10.9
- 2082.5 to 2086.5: 10.5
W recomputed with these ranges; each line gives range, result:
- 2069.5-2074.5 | 10.64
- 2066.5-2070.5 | 11.41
